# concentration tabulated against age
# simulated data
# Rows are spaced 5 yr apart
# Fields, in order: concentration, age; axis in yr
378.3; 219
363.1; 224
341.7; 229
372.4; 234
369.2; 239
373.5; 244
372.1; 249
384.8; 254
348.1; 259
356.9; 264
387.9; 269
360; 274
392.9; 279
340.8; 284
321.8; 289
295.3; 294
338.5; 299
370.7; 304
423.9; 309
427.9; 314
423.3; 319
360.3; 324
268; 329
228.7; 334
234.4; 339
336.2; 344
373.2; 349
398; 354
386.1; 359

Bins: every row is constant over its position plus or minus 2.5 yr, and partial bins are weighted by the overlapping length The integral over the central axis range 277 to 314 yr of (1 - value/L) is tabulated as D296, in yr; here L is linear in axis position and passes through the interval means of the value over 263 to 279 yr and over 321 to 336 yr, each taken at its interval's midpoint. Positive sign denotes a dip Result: -2.4 yr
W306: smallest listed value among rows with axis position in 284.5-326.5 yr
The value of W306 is 295.3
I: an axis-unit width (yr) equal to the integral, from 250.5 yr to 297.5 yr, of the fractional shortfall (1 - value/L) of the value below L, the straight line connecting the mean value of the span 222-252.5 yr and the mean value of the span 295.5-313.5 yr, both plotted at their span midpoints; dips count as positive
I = 2.3 yr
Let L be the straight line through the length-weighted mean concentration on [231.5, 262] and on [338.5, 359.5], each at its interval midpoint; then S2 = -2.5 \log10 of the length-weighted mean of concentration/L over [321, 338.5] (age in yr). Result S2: 0.25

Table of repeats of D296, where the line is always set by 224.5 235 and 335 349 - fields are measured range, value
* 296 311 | -2.7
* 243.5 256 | -1.2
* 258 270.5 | -1.0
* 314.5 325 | -3.3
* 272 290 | -1.5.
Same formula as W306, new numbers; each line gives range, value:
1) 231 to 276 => 348.1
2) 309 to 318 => 423.9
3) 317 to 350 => 228.7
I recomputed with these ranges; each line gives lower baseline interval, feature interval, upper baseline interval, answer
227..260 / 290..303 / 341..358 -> 1.53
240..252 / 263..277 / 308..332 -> 0.12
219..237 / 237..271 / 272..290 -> -1.03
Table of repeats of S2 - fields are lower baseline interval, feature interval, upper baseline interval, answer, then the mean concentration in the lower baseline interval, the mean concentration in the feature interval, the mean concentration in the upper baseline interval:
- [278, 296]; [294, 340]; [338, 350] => -0.06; 334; 343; 317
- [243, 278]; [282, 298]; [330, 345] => 0.02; 370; 320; 260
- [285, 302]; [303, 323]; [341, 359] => -0.21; 322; 411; 368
